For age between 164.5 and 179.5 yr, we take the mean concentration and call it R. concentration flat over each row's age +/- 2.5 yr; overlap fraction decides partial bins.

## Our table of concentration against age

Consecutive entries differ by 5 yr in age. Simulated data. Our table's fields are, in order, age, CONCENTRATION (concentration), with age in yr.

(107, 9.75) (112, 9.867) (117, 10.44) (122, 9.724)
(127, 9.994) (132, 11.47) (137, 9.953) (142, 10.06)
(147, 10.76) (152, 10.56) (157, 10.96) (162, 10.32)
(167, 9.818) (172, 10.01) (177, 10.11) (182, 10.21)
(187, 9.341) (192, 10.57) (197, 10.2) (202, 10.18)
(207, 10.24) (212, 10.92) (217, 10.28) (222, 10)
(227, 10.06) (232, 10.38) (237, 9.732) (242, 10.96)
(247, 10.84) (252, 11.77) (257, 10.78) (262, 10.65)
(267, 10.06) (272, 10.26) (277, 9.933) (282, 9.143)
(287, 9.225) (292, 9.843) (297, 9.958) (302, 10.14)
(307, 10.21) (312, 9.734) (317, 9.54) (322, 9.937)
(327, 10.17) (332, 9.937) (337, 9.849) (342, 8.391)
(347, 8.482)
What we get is 9.98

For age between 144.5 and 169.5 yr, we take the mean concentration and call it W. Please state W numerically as 10.5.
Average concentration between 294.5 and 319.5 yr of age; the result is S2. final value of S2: 9.92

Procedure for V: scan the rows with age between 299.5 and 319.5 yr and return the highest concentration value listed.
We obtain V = 10.21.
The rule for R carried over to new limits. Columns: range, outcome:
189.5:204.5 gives 10.3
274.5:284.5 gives 9.54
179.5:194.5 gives 10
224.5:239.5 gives 10.1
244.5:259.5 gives 11.1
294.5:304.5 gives 10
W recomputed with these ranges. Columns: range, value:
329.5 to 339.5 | 9.89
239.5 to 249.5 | 10.9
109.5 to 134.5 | 10.3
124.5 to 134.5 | 10.7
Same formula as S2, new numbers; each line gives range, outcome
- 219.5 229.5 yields 10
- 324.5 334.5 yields 10.1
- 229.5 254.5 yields 10.7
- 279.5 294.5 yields 9.4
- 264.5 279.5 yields 10.1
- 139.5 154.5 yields 10.5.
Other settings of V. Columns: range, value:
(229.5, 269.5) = 11.77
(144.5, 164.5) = 10.96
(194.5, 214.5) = 10.92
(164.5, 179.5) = 10.11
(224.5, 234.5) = 10.38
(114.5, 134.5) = 11.47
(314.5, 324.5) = 9.937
